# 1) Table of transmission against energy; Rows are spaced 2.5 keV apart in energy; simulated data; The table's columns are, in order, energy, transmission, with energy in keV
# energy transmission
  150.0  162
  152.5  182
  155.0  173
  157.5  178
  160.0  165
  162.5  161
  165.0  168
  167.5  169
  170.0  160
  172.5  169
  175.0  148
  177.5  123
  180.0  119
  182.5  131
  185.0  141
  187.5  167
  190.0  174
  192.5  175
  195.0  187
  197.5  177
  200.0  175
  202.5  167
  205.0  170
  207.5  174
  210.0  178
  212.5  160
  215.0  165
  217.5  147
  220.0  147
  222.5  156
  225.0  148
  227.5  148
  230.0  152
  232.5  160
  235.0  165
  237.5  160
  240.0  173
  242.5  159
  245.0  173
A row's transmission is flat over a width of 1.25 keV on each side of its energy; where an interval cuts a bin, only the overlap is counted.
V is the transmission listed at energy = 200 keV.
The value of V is 175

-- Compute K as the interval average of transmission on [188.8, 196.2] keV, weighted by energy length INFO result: 179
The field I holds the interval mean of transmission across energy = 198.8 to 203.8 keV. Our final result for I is 171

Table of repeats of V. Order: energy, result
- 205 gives 170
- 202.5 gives 167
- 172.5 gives 169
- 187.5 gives 167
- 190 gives 174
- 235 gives 165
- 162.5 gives 161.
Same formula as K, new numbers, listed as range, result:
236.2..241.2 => 166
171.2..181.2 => 140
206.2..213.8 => 171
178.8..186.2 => 130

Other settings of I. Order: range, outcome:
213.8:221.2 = 153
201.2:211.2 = 172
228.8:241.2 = 162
